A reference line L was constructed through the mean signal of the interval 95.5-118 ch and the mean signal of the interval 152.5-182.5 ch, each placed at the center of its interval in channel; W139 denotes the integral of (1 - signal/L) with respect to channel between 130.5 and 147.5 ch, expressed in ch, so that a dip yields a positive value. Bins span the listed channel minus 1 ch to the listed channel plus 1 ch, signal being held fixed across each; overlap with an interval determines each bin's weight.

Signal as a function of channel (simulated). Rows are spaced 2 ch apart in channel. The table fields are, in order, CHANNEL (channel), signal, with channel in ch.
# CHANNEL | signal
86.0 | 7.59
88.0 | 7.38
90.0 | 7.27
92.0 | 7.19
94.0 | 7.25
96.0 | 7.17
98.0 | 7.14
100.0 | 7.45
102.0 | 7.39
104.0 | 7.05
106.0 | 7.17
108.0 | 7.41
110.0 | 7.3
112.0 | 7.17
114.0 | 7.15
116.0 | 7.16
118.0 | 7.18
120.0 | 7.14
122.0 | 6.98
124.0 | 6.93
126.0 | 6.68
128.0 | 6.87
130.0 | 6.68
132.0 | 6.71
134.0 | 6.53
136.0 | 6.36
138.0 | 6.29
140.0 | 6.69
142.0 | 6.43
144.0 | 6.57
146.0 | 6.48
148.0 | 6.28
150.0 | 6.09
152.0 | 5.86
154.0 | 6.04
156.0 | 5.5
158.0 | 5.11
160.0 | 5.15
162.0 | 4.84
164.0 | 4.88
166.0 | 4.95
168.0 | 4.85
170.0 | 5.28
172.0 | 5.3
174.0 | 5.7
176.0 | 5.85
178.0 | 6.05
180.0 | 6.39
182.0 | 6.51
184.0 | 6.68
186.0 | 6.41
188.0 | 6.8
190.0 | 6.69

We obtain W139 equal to -0.6 ch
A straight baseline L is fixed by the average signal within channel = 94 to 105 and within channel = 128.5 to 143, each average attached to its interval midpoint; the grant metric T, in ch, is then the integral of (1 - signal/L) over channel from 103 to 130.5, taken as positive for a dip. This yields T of -0.6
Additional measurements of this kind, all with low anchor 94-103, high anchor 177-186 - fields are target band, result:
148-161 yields 1.98 ch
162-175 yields 2.80 ch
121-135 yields 0.41 ch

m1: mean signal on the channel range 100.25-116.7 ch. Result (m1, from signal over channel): 7.24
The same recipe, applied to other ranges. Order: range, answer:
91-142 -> 6.99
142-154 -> 6.25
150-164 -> 5.43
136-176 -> 5.72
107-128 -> 7.1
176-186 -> 6.35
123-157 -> 6.41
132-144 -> 6.49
